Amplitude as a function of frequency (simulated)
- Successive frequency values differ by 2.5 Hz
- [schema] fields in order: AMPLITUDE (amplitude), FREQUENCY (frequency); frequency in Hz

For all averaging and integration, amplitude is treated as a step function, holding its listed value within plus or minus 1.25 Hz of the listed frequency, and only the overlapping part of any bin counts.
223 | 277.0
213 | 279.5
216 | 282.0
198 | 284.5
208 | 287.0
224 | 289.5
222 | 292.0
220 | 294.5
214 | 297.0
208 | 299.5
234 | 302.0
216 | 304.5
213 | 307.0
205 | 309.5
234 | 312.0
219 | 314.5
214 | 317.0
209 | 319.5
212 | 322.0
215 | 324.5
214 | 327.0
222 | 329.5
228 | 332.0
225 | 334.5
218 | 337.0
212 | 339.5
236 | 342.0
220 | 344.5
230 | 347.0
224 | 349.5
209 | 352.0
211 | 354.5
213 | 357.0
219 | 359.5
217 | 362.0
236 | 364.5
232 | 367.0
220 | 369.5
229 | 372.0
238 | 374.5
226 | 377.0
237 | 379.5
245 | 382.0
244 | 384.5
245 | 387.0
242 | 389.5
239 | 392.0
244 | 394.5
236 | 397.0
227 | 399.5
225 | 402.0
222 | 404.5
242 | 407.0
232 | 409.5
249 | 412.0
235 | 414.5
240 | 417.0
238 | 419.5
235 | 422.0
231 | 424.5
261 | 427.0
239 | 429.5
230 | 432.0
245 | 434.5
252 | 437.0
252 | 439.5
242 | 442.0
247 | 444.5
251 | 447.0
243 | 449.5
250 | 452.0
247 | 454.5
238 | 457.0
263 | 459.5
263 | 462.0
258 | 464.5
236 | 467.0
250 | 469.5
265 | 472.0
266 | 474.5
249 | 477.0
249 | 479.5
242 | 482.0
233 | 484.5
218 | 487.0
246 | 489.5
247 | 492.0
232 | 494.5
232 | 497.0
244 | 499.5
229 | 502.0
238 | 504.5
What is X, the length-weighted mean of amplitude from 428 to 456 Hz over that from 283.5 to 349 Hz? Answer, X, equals 1.1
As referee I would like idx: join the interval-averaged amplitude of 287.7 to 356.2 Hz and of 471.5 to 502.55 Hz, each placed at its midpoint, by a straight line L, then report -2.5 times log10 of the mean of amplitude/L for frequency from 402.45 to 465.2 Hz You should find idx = -0.04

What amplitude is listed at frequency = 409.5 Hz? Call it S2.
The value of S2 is 232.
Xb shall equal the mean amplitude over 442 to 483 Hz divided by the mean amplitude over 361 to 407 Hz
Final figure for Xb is 1.1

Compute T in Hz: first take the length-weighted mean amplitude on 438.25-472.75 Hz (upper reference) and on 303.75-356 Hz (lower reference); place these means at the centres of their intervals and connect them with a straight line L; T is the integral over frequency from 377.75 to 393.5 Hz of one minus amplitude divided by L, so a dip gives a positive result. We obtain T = -0.6 Hz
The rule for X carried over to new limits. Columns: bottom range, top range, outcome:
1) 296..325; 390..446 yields 1.11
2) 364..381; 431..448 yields 1.06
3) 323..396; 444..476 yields 1.11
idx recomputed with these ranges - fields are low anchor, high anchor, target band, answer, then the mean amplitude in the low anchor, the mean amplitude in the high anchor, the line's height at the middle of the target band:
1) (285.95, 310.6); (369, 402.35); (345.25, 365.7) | 0.05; 217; 236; 229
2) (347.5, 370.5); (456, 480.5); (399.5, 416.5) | 0.01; 220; 254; 235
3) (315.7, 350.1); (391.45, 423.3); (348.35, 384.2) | 0.01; 220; 236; 227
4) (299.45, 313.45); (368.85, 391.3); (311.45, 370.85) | 0.03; 219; 237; 227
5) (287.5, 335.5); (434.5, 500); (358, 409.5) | -0.01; 218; 247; 231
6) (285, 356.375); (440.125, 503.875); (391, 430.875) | -0.01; 218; 246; 235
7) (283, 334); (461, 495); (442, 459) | -0.02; 217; 247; 242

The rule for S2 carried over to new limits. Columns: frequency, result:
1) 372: 229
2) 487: 218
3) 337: 218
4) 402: 225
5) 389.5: 242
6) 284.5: 198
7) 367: 232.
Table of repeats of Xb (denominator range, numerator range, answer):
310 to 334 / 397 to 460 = 1.10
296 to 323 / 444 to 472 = 1.16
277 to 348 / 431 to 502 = 1.13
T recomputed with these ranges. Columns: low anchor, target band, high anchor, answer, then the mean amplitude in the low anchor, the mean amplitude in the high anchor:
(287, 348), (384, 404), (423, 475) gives -0.1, 219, 249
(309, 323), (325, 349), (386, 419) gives -0.2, 216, 237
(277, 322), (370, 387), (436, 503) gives -0.5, 216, 246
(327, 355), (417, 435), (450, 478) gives 0.3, 221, 253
